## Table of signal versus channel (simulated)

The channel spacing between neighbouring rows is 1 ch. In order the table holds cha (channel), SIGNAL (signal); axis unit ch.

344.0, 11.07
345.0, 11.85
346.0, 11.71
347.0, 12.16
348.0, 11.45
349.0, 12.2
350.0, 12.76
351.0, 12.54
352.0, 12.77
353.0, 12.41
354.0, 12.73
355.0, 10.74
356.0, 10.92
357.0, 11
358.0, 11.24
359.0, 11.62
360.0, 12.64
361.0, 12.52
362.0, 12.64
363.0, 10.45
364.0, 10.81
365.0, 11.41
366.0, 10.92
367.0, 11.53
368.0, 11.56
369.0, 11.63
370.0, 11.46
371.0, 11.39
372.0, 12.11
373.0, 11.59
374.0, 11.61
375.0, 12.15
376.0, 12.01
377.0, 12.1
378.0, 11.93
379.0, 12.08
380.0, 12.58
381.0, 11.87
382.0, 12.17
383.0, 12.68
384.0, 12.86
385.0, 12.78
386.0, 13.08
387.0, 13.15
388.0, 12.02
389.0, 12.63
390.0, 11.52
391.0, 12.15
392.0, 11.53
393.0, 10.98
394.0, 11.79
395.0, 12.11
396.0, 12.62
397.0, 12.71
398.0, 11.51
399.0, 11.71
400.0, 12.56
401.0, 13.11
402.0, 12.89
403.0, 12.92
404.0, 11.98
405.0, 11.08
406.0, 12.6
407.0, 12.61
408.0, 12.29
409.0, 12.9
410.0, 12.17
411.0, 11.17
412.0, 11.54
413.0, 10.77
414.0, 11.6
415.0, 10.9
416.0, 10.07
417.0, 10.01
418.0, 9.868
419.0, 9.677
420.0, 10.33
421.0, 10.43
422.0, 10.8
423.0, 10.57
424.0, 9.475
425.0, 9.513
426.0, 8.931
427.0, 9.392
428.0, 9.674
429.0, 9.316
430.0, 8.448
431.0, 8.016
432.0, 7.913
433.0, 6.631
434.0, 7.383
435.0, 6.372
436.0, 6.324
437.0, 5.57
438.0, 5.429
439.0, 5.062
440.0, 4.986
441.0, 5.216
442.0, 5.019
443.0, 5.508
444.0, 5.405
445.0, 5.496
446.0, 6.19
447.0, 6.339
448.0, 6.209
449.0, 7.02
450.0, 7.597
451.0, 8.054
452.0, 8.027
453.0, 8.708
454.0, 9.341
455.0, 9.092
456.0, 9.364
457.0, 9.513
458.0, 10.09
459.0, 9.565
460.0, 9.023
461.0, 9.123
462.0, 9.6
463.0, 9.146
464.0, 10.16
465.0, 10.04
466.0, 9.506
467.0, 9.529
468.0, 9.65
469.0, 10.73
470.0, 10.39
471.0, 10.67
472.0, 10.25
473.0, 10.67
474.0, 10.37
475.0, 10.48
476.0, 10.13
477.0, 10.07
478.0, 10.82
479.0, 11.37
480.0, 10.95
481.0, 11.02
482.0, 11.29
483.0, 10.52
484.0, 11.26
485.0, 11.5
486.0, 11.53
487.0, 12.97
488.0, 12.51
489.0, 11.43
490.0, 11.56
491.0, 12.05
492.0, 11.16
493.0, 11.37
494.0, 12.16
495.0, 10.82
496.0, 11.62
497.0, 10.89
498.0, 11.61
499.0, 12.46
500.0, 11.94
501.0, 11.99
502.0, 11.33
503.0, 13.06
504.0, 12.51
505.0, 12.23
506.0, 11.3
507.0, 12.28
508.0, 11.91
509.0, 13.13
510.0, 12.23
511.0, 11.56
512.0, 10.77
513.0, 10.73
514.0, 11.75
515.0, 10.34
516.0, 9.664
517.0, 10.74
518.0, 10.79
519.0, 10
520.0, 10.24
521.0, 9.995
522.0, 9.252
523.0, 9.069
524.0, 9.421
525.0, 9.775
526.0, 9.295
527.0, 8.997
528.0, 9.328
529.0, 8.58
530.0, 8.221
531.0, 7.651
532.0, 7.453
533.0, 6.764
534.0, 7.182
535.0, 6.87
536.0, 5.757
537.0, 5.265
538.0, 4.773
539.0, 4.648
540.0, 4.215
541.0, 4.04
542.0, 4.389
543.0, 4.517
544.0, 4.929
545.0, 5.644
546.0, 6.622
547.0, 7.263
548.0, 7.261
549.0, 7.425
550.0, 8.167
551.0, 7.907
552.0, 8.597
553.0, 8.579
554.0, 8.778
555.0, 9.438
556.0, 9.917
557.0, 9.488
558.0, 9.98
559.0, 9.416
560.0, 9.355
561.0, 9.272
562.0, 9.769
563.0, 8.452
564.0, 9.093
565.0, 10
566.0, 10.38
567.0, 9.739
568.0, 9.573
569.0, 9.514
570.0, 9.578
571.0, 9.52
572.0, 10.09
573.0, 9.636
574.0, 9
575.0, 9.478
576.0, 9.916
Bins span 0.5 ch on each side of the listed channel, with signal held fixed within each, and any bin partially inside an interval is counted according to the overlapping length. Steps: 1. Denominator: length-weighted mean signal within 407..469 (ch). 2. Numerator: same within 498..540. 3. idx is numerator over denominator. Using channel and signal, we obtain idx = 1.1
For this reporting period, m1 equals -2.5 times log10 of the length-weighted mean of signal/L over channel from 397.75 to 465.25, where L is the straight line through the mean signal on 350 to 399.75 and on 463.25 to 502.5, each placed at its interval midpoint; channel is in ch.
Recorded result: 0.24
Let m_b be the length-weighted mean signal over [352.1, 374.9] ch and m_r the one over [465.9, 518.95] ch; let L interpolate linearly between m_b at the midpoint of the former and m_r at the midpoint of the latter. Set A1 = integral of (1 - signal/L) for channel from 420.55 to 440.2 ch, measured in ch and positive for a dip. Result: 5.8 ch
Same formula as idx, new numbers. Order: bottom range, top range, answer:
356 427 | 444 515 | 0.90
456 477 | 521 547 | 0.70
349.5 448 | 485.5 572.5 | 0.89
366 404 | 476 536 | 0.88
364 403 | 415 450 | 0.64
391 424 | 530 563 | 0.63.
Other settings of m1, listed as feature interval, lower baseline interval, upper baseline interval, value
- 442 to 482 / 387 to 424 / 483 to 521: 0.26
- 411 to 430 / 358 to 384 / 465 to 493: 0.13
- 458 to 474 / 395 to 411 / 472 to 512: 0.19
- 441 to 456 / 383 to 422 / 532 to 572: 0.44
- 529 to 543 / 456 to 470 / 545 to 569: 0.45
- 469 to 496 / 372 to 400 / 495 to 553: -0.12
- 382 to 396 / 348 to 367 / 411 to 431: -0.13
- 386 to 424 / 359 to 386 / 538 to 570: -0.04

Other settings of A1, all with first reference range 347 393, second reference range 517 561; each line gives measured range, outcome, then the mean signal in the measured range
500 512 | -4.8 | 12.1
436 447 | 5.1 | 5.47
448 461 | 1.6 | 8.7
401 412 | -1.2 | 12.3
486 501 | -4.7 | 11.8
